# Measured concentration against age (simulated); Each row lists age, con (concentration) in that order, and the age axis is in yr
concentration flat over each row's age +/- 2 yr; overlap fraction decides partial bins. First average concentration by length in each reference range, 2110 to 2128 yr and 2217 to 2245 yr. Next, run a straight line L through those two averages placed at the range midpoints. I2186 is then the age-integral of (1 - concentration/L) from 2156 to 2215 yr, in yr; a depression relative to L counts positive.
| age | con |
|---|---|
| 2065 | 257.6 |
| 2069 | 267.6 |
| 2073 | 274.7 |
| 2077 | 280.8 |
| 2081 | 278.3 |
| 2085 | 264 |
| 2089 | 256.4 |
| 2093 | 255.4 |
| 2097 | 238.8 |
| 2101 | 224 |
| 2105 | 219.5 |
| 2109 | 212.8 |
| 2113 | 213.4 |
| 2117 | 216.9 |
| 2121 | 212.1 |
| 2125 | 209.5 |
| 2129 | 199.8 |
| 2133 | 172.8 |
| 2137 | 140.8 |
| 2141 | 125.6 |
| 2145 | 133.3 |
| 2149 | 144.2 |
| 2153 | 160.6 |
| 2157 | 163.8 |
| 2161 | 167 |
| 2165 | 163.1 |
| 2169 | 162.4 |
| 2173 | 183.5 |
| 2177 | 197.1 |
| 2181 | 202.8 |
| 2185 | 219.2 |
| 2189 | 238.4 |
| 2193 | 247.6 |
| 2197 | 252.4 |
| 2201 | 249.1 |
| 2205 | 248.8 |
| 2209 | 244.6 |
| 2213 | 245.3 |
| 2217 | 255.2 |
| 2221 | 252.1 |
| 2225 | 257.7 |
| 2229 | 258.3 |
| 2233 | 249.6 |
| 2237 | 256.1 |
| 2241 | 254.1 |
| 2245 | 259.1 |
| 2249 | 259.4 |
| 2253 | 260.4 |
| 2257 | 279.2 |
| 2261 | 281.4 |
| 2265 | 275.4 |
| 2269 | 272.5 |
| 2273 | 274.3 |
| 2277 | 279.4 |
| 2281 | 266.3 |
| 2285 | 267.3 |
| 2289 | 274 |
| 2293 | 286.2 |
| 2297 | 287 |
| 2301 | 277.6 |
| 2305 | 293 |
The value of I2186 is 6.3 yr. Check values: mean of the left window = 212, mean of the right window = 255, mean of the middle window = 213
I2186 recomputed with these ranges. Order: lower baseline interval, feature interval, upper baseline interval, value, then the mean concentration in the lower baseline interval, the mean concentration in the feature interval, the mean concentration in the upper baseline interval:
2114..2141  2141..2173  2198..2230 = 8.19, 188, 156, 251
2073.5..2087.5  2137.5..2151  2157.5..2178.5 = 4.40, 274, 135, 173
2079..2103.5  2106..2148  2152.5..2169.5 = 5.00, 252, 184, 164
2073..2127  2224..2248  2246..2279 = 0.98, 238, 256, 272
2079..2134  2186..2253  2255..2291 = 2.04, 228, 252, 274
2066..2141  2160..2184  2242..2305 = 6.31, 227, 181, 274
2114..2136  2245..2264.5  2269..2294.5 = -0.59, 200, 269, 274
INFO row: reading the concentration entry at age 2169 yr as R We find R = 162.4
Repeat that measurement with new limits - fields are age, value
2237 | 256.1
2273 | 274.3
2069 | 267.6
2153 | 160.6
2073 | 274.7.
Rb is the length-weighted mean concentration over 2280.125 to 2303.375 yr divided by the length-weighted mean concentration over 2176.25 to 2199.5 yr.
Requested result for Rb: 1.2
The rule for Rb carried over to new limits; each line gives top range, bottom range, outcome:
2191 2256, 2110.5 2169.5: 1.47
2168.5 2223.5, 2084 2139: 1.07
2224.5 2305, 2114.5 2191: 1.50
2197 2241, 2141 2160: 1.69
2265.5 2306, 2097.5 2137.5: 1.35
